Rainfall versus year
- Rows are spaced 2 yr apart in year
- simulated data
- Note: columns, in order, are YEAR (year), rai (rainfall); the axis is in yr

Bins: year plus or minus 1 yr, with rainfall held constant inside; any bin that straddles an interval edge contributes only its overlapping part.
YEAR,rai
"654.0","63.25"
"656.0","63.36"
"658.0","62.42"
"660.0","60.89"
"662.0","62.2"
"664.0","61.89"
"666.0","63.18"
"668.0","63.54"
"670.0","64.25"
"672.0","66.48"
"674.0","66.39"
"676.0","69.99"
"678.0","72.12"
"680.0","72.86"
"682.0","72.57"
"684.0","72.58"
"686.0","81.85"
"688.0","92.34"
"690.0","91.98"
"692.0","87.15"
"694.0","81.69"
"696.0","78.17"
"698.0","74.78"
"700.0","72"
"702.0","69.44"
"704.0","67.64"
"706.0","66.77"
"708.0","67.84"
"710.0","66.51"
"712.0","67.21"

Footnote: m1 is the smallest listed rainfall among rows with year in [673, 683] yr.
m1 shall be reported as 66.39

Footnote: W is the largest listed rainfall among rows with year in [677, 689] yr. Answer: 92.34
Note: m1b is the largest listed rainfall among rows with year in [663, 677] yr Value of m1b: 69.99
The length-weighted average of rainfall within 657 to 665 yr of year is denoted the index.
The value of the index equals 61.9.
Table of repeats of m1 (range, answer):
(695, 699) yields 74.78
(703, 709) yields 66.77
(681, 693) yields 72.57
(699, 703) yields 69.44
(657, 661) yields 60.89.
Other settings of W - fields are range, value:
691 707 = 87.15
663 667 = 63.18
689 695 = 91.98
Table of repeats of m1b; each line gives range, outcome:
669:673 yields 66.48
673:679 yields 72.12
